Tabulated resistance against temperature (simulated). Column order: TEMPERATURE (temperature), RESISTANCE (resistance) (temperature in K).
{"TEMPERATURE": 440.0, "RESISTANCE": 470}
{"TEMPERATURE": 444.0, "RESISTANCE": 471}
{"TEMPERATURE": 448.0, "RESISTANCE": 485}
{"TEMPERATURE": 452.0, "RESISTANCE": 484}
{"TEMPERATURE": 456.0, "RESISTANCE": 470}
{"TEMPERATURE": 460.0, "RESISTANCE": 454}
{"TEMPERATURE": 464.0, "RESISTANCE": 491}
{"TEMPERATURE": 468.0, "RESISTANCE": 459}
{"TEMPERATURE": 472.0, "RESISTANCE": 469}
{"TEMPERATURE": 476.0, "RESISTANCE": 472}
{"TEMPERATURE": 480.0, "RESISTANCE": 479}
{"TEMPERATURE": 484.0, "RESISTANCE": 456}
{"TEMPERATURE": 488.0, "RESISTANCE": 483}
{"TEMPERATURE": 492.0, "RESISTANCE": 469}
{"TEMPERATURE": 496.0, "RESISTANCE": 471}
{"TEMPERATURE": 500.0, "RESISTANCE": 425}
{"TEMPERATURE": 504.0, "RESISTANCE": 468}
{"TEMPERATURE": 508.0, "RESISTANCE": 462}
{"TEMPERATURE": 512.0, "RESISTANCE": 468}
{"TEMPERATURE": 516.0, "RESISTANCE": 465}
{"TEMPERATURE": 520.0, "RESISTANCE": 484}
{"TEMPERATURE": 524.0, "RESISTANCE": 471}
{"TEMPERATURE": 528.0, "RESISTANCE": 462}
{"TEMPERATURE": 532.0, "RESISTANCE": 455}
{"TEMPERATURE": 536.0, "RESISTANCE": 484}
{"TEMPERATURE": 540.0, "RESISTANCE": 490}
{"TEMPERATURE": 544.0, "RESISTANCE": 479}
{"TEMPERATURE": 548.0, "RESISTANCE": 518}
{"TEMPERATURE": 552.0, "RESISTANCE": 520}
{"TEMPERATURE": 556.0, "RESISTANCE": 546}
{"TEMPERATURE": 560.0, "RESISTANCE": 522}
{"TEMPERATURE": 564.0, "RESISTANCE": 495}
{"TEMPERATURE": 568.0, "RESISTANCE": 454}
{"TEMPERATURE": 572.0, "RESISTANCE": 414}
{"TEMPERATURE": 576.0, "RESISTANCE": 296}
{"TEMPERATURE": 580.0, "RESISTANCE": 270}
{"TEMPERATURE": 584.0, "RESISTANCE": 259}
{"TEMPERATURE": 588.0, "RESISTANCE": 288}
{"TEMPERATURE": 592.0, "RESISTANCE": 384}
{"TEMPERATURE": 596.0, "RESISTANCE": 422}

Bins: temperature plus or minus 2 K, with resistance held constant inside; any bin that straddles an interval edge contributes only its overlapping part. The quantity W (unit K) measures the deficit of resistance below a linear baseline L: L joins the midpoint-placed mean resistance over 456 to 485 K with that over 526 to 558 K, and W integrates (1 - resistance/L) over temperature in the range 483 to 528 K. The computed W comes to 1.5 K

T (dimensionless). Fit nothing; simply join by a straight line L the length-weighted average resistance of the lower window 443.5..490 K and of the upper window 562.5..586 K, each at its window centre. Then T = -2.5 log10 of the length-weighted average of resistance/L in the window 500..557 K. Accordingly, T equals -0.18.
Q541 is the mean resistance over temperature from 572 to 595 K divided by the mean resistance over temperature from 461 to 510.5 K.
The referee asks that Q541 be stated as 0.67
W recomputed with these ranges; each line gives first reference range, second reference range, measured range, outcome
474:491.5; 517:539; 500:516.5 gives 0.4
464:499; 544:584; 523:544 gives -1.0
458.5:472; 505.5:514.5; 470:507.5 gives 0.1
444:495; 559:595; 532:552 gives -4.3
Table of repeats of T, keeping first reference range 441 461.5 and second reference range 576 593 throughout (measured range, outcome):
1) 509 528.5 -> -0.224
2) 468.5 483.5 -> -0.072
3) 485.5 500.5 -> -0.119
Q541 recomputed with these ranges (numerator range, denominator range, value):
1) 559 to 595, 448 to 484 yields 0.79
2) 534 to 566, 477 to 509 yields 1.09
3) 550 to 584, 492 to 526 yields 0.92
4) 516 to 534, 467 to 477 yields 1.00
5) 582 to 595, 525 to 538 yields 0.68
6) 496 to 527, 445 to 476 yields 0.98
